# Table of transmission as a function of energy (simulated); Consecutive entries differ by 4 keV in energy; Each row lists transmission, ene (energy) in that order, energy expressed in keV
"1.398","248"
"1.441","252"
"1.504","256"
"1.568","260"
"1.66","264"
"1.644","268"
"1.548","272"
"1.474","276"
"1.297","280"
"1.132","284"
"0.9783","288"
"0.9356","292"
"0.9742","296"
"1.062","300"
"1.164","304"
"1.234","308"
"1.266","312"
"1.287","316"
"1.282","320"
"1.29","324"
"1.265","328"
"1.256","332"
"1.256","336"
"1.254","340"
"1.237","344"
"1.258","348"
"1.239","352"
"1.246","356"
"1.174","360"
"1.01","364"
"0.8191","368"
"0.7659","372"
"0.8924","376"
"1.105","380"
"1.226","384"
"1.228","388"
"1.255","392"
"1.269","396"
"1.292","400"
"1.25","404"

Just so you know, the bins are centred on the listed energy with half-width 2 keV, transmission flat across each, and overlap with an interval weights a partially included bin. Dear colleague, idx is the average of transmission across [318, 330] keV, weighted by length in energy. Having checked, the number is 1.28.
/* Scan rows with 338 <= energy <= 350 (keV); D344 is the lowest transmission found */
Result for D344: 1.237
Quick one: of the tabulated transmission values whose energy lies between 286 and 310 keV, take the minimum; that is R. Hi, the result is 0.9356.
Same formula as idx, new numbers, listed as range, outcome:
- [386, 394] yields 1.24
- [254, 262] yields 1.54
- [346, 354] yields 1.25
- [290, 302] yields 0.991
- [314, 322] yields 1.28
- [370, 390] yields 1.04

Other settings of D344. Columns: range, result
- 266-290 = 0.9783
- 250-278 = 1.441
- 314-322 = 1.282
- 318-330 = 1.265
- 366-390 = 0.7659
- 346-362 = 1.174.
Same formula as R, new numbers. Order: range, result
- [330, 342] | 1.254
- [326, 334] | 1.256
